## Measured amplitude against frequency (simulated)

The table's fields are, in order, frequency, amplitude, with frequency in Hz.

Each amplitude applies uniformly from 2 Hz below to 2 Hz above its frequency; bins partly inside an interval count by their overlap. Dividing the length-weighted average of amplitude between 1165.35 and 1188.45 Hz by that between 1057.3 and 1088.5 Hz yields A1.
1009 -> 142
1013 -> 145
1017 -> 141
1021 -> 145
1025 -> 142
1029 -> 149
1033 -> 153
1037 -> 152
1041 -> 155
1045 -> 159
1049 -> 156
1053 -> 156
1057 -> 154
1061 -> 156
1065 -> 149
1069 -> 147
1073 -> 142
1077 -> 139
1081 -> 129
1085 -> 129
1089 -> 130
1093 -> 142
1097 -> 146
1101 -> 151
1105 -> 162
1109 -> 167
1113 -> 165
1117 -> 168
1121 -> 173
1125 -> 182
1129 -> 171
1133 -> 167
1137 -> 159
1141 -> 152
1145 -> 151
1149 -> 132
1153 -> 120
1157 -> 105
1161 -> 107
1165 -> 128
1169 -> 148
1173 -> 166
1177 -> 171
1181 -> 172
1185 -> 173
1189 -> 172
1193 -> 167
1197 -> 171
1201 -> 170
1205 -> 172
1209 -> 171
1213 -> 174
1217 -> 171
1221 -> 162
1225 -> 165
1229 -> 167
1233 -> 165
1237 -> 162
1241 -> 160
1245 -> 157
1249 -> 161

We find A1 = 1.2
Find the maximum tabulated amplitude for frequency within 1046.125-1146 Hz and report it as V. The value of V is 182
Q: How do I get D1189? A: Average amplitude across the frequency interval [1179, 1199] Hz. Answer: 171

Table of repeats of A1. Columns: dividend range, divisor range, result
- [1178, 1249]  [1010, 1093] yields 1.15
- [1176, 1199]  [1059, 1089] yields 1.21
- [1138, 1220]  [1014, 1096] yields 1.06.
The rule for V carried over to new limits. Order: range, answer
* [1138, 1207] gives 173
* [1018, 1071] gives 159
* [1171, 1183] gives 172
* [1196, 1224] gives 174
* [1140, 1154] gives 152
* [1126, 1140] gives 171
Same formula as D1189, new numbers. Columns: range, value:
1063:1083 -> 141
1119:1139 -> 170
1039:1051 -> 157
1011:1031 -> 144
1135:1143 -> 156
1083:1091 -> 130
